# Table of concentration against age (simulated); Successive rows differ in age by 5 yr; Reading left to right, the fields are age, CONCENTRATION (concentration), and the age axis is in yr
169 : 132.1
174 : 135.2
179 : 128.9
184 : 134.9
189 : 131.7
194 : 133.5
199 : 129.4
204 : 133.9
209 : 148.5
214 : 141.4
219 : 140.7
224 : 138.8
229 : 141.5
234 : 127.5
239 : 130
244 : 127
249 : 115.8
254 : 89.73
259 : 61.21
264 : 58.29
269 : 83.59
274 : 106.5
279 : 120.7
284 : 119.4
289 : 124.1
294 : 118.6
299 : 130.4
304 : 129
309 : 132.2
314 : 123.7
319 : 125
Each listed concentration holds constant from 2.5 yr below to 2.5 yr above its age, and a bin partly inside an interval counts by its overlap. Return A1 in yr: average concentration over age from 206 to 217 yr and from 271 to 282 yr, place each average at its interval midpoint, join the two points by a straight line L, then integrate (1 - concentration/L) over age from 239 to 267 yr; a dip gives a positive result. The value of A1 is 7.0 yr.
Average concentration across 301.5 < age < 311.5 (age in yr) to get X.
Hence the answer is 131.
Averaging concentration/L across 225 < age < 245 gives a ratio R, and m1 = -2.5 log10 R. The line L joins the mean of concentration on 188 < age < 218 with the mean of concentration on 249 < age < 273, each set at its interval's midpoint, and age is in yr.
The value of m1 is -0.25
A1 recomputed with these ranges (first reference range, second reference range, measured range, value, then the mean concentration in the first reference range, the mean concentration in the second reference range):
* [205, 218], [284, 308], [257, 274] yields 7.5 yr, 143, 125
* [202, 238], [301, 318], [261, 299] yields 7.4 yr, 139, 128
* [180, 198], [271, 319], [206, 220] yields -1.4 yr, 133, 122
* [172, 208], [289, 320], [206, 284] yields 8.6 yr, 133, 126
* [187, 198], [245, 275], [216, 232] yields -4.2 yr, 132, 86.9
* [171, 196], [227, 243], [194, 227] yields -1.5 yr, 133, 132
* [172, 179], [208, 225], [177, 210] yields 0.8 yr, 133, 142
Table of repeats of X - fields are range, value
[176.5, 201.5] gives 132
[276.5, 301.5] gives 123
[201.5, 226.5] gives 141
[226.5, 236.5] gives 134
